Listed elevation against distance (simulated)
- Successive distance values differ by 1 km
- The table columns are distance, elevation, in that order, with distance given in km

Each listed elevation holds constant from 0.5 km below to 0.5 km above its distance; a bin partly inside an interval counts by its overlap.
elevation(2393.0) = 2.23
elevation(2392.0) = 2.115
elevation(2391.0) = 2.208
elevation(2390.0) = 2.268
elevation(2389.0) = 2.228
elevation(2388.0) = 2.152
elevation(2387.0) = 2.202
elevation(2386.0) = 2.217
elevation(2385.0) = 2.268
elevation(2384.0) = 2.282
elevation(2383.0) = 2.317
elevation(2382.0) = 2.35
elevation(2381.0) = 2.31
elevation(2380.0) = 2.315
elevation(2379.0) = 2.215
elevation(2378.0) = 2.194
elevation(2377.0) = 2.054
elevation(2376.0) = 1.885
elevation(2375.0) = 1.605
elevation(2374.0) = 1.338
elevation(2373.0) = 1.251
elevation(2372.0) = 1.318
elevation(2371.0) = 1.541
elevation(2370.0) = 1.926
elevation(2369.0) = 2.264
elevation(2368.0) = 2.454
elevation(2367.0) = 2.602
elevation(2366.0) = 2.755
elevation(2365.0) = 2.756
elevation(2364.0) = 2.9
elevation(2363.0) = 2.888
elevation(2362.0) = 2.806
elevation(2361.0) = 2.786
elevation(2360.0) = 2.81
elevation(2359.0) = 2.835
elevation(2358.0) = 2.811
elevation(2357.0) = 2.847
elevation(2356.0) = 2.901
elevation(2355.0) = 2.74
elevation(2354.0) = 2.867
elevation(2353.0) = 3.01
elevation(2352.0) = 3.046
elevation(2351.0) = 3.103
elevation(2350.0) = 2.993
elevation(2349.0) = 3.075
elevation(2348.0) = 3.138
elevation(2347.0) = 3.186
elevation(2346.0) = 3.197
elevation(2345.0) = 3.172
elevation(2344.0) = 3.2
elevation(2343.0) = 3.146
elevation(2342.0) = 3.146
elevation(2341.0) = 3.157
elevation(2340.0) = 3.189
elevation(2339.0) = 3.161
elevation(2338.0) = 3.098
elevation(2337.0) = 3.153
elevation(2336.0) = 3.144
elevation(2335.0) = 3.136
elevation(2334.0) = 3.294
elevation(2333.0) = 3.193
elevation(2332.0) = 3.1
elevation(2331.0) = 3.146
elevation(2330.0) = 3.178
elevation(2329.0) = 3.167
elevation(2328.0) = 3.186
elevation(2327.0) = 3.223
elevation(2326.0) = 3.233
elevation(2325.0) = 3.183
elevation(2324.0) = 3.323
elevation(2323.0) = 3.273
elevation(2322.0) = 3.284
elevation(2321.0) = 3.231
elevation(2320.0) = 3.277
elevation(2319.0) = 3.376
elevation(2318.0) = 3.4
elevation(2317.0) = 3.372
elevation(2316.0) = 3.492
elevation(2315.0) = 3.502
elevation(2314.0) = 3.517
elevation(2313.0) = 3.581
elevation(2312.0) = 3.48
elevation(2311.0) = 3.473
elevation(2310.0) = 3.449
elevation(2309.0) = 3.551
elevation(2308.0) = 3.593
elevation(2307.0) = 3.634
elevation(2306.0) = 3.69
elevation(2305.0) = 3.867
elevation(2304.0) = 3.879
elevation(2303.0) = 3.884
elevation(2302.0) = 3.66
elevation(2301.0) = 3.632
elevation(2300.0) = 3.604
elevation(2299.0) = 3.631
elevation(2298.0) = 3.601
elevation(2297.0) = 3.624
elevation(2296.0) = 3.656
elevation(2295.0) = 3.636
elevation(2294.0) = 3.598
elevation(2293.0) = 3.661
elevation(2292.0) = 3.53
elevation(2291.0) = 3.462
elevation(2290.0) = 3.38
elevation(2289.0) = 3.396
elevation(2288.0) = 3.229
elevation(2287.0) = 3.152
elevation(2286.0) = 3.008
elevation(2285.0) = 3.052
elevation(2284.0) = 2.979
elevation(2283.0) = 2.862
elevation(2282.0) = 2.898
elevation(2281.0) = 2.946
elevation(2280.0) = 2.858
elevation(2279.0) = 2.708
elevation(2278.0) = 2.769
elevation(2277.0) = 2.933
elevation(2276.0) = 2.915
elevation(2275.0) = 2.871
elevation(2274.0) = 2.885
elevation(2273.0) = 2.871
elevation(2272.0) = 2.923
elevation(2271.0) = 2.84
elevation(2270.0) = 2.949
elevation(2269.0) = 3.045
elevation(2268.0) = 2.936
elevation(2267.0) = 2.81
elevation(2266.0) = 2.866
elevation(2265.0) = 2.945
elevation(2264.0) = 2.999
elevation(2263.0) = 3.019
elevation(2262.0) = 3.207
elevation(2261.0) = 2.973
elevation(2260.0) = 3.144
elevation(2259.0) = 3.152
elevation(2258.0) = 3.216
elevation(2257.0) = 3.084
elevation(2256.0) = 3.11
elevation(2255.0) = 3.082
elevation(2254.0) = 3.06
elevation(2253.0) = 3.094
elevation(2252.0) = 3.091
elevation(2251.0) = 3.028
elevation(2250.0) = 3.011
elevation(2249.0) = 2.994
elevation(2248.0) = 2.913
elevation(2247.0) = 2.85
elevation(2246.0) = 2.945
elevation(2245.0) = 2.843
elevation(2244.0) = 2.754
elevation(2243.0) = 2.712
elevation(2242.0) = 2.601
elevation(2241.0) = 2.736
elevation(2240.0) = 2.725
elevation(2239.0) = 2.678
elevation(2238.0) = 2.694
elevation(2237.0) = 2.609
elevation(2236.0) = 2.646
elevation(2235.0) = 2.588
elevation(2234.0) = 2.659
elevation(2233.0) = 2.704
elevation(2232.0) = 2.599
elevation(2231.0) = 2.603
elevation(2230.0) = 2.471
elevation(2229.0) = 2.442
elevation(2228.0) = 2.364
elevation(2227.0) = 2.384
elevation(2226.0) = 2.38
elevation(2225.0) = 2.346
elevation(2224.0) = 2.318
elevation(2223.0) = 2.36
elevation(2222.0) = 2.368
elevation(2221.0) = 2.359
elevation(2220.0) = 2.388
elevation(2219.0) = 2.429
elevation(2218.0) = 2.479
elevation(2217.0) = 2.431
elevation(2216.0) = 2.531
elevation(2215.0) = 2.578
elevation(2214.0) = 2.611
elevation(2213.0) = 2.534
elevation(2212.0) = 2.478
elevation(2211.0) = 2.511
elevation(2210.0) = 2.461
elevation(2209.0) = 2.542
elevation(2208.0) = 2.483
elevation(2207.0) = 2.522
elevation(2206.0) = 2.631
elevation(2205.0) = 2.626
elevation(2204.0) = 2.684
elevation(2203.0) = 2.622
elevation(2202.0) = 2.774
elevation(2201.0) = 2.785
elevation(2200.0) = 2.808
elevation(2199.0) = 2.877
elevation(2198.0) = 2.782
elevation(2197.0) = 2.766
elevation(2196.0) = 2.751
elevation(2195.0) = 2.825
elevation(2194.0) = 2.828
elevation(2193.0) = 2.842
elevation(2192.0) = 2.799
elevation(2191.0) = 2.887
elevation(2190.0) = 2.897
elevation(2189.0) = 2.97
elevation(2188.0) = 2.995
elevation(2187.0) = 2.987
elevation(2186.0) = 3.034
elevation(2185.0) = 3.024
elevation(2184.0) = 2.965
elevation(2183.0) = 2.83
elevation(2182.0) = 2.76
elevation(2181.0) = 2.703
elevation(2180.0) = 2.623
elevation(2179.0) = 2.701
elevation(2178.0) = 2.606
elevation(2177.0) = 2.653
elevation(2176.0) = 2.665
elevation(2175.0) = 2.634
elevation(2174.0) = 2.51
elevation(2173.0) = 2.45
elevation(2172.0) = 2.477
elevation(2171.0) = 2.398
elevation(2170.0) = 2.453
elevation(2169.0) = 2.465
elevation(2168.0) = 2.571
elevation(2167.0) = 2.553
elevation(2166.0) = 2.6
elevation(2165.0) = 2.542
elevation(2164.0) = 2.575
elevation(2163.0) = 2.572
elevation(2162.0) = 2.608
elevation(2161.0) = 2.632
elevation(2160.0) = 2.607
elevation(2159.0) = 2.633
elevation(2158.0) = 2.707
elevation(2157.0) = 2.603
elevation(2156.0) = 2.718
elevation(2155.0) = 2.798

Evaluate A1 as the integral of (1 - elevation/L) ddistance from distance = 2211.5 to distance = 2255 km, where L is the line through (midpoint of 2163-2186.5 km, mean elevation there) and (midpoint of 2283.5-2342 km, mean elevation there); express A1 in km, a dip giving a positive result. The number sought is 4.7 km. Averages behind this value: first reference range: 2.64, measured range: 2.64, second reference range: 3.39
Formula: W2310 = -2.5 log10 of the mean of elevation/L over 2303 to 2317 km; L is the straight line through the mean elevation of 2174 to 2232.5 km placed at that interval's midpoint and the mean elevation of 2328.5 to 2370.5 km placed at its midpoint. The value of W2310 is -0.24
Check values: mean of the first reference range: 2.64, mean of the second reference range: 2.96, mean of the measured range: 3.6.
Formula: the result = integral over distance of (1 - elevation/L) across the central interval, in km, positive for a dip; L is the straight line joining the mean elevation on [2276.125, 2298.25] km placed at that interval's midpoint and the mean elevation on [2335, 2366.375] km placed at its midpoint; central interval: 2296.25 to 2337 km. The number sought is -4.0 km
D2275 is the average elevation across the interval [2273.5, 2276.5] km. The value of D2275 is 2.89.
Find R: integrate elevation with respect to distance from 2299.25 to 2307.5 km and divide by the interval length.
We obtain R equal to 3.73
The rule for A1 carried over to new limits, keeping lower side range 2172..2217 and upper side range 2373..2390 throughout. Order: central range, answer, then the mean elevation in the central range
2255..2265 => -2.4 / 3.09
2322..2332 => -4.1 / 3.21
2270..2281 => -1.9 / 2.87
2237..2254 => -2.1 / 2.85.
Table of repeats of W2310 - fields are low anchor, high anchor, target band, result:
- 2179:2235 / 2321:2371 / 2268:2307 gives -0.149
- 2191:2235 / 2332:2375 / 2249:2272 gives -0.145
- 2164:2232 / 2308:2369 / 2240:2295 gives -0.054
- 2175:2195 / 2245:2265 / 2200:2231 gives 0.167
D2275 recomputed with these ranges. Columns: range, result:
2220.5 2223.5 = 2.36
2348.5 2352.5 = 3.05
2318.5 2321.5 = 3.29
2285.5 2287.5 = 3.08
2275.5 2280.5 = 2.84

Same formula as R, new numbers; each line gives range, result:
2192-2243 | 2.59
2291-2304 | 3.65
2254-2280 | 2.97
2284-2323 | 3.49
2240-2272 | 2.96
